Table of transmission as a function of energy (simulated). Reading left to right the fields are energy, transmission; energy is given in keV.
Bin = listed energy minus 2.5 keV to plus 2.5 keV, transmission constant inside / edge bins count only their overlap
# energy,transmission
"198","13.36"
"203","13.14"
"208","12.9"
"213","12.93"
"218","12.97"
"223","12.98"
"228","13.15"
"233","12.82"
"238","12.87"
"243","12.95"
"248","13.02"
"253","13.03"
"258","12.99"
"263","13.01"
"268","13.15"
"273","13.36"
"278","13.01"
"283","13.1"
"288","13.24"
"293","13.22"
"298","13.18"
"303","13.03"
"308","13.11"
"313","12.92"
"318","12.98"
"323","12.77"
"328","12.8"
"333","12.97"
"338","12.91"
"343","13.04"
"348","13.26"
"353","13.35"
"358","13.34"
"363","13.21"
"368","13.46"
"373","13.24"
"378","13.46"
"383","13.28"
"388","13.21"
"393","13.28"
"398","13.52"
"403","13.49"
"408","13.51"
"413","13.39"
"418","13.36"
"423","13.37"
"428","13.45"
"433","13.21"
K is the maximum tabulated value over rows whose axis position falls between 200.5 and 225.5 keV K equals 13.14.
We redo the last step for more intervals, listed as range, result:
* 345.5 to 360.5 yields 13.35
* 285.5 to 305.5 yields 13.24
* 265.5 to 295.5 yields 13.36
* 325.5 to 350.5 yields 13.26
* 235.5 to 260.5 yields 13.03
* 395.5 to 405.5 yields 13.52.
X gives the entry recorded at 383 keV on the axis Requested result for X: 13.28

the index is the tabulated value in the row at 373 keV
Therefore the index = 13.24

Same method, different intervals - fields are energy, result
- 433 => 13.21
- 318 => 12.98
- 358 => 13.34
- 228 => 13.15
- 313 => 12.92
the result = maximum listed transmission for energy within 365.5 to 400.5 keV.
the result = 13.52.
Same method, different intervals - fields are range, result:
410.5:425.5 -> 13.39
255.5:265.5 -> 13.01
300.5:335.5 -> 13.11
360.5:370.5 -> 13.46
